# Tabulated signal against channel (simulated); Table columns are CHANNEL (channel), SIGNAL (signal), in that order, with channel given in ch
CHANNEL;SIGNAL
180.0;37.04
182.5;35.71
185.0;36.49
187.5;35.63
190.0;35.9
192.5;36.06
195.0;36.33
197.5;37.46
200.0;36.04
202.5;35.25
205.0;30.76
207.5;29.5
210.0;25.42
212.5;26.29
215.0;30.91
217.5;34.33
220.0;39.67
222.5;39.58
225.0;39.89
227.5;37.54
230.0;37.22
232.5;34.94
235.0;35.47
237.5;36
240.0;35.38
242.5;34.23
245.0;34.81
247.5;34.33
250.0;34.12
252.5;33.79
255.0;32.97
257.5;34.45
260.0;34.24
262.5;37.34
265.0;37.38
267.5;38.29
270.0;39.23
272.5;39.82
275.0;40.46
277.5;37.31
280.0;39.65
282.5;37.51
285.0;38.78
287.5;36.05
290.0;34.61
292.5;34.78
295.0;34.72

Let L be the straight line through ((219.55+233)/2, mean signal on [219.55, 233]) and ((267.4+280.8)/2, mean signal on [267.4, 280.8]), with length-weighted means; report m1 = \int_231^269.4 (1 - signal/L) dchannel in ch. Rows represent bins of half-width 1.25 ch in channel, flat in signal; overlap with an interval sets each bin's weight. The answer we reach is 3.4 ch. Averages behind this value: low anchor 38.2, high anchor 39.2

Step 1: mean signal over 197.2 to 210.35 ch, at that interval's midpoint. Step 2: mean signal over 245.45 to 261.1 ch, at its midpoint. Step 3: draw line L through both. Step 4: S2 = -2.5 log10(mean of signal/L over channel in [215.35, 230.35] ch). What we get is -0.14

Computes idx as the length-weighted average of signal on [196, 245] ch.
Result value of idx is 34.5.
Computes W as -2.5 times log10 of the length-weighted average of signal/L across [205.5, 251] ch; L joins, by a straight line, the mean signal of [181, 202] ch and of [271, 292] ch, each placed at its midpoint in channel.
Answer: 0.08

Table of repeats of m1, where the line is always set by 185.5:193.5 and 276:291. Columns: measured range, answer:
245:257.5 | 1.0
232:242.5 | 0.4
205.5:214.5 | 2.1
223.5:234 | -0.2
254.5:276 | -0.1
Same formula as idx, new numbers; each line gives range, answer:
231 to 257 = 34.6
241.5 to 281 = 36.4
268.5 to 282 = 39.2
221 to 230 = 38.8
